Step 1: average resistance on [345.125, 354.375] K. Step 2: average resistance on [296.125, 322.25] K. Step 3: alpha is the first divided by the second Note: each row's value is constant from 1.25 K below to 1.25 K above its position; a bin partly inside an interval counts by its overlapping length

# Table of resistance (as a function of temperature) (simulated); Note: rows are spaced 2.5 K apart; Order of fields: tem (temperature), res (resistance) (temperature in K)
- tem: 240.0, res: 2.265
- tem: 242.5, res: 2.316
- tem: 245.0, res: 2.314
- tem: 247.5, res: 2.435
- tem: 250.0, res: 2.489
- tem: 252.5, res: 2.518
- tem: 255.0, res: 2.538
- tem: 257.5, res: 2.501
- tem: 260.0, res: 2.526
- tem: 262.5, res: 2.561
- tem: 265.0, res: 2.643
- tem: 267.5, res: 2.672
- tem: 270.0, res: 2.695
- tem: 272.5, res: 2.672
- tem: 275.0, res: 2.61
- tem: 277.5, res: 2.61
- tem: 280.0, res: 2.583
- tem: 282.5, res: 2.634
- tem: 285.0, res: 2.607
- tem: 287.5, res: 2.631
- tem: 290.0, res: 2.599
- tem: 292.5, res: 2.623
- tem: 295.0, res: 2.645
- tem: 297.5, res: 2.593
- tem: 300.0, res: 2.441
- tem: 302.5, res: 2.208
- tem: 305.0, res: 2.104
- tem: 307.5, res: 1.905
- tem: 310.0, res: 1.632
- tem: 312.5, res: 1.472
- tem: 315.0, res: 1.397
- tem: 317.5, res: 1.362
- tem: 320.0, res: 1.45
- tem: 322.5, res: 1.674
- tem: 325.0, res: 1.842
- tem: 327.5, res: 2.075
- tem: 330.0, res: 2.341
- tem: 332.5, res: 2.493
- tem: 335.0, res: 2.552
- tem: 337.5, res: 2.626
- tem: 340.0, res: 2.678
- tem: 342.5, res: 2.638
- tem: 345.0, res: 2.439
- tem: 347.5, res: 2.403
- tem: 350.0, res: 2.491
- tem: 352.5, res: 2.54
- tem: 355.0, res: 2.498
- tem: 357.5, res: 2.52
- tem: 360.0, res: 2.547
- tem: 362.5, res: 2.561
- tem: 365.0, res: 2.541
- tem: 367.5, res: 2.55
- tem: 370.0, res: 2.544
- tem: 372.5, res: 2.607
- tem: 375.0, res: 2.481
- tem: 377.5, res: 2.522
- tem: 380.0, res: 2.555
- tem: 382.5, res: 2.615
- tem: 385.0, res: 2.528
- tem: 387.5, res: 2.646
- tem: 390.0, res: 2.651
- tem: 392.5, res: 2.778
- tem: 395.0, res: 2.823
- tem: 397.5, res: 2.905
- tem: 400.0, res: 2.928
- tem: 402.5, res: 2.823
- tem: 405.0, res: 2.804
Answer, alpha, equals 1.3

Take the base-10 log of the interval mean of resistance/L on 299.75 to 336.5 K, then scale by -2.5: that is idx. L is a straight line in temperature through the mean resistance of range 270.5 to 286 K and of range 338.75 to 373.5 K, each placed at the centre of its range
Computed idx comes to 0.32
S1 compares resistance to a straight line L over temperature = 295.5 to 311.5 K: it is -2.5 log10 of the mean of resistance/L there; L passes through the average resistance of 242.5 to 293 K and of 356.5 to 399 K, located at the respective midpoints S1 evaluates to 0.19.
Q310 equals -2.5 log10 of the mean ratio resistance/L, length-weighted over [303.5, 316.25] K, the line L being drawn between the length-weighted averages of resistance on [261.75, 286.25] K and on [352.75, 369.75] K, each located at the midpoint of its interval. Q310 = 0.45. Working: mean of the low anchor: 2.63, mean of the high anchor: 2.54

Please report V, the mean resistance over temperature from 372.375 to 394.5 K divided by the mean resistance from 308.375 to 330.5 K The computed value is 1.55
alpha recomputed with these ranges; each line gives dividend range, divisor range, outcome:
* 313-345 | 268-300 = 0.80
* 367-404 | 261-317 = 1.12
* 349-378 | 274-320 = 1.13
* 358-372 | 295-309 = 1.12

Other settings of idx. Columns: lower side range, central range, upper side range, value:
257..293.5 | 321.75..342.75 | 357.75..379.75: 0.109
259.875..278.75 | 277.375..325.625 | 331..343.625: 0.215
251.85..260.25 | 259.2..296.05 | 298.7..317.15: -0.173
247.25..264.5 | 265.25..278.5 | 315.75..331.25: -0.134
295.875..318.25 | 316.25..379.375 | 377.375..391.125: -0.036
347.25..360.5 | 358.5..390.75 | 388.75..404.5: 0.038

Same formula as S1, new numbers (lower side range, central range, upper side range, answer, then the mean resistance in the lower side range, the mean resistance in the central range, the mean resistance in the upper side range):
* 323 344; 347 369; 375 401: 0.00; 2.38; 2.52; 2.68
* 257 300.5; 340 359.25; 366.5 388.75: 0.02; 2.61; 2.52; 2.56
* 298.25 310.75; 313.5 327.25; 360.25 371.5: 0.37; 2.1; 1.58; 2.55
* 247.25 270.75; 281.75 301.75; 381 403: 0.01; 2.56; 2.59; 2.74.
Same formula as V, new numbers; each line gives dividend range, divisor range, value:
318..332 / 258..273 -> 0.72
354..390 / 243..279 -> 1.00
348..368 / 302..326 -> 1.50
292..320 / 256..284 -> 0.76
